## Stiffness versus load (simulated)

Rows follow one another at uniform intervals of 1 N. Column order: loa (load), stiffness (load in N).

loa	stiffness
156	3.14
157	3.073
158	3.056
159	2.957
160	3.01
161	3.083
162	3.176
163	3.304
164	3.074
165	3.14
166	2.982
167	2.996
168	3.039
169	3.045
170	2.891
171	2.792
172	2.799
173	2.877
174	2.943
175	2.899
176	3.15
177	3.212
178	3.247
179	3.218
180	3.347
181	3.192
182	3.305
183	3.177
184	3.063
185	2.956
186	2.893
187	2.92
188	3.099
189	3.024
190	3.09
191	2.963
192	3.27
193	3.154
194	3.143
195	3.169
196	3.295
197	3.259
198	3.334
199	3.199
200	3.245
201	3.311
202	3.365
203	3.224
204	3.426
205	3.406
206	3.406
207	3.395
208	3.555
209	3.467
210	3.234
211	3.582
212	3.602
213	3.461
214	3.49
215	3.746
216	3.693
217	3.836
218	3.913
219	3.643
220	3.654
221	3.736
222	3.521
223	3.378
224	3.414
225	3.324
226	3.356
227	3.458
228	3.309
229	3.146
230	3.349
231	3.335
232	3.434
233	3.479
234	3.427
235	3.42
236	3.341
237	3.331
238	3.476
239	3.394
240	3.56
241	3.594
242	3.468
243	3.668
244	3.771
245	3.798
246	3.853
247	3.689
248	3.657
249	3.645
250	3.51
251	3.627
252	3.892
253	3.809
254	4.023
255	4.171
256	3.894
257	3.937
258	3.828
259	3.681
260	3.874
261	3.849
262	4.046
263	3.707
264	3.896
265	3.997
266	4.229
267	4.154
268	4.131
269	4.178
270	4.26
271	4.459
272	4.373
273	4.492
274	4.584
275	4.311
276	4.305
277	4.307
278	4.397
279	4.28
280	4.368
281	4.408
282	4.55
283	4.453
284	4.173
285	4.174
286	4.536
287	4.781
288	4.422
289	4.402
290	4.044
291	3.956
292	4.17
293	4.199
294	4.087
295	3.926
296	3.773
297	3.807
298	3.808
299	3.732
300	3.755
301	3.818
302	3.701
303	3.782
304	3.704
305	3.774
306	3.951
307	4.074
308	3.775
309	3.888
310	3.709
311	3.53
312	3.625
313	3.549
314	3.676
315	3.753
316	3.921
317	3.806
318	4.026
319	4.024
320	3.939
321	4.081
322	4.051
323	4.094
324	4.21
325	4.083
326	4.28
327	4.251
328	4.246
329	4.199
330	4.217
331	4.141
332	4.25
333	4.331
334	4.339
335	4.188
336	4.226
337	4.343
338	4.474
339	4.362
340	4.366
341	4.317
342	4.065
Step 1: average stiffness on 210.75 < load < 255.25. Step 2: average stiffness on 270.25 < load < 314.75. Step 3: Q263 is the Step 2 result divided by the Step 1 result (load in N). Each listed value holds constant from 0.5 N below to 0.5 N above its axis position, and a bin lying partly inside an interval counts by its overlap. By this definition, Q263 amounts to 1.14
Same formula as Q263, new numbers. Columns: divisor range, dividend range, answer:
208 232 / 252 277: 1.17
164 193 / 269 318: 1.33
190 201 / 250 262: 1.21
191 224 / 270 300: 1.24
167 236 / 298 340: 1.22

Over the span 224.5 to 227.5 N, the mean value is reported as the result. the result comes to 3.38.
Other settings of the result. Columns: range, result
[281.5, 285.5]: 4.34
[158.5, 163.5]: 3.11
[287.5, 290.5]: 4.29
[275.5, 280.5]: 4.33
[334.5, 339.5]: 4.32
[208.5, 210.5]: 3.35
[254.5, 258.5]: 3.96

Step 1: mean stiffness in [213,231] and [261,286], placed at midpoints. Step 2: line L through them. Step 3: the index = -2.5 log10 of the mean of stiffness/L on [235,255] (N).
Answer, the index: 0.060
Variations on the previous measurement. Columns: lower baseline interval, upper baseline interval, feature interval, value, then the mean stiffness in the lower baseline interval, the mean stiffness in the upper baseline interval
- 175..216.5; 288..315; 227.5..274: -0.06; 3.27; 3.86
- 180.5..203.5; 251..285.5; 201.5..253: 0.03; 3.16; 4.15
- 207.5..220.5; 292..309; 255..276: -0.09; 3.61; 3.86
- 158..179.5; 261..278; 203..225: 0.01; 3.04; 4.21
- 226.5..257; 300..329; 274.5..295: -0.14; 3.59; 3.91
